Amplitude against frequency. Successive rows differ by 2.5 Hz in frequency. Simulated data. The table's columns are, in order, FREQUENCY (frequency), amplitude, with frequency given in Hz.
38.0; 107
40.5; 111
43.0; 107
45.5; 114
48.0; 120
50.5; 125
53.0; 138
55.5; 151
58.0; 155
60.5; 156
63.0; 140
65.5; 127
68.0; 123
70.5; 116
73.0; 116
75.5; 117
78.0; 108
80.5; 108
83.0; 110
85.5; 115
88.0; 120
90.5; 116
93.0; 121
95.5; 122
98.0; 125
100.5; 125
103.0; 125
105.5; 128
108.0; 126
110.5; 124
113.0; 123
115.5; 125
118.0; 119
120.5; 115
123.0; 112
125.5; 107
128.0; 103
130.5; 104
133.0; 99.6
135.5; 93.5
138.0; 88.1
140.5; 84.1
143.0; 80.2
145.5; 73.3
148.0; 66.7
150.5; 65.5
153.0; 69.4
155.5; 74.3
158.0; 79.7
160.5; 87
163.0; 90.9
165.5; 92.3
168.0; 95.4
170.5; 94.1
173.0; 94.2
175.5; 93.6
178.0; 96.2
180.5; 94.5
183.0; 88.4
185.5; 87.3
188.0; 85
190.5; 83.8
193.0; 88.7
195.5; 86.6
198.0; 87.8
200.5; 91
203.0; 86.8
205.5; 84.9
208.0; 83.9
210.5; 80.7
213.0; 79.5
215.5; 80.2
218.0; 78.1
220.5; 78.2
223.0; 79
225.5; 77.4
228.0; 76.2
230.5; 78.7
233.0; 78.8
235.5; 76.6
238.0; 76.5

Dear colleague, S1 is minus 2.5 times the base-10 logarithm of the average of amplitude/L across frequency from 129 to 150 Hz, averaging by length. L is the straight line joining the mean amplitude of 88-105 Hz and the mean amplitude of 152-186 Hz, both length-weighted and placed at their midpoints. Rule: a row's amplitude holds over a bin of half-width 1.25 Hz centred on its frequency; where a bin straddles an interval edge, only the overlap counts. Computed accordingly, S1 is 0.20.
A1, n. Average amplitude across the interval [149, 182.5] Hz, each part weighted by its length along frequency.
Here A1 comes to 86.6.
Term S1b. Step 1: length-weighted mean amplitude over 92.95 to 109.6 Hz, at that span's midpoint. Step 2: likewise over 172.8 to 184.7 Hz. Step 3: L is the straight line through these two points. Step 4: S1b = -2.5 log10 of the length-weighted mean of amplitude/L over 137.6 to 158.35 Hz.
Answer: 0.37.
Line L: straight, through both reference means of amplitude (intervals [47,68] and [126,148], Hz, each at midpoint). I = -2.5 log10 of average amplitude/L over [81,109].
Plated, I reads -0.05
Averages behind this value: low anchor 138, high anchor 89.9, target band 121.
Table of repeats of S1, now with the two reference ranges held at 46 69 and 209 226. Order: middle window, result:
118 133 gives 0.04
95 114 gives -0.05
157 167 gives 0.13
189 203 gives -0.01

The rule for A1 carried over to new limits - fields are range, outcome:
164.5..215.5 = 88.5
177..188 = 90.7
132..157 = 79.3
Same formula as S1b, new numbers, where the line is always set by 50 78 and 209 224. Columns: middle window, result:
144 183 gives 0.15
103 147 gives 0.05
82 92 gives 0.08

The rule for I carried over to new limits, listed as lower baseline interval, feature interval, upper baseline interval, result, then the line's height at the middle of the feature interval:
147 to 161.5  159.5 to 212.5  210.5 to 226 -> -0.17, 76.3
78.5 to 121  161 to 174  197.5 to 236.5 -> 0.05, 97.6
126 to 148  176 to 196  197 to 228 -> -0.05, 84.8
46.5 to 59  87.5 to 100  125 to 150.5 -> -0.07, 113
